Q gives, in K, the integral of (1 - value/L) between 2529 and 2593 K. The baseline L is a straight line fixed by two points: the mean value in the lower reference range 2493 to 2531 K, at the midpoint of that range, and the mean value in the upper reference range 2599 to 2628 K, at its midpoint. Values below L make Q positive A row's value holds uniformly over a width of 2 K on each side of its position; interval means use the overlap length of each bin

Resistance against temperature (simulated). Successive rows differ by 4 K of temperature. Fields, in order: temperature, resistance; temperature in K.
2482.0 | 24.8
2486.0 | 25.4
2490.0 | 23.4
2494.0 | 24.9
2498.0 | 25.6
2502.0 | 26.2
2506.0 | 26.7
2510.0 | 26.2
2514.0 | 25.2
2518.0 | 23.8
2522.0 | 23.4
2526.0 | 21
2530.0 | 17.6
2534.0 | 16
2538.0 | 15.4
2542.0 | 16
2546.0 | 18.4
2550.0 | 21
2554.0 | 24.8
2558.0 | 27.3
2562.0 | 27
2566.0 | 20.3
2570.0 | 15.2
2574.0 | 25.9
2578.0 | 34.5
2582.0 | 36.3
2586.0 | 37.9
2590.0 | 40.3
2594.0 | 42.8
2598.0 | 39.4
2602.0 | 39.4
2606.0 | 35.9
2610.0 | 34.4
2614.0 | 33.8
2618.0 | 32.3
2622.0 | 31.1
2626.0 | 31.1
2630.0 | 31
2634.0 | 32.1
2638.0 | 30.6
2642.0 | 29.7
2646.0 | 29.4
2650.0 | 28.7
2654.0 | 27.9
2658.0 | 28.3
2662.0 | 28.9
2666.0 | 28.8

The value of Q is 9.6 K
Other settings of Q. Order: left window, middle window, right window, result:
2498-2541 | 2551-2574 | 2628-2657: 1.59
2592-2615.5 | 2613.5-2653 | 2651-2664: 2.13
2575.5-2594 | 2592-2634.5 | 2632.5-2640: -0.96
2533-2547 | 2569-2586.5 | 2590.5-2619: -0.78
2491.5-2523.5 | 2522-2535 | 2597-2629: 3.78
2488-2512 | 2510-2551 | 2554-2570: 7.61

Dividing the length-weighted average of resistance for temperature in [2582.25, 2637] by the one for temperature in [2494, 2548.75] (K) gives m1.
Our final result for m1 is 1.63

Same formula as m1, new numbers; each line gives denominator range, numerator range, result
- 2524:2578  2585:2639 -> 1.68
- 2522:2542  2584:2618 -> 2.10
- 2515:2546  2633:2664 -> 1.53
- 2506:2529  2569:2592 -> 1.36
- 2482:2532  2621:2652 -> 1.26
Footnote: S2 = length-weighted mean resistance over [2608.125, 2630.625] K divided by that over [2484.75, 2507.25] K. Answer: 1.3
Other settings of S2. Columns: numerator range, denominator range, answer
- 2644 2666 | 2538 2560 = 1.37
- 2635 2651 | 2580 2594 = 0.77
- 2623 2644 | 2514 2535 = 1.47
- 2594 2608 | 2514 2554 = 1.97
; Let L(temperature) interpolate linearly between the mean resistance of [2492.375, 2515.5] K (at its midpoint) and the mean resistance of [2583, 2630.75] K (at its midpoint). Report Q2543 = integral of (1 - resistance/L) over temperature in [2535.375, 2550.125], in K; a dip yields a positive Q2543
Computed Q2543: 6.2 K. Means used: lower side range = 25.8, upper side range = 35.9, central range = 17.2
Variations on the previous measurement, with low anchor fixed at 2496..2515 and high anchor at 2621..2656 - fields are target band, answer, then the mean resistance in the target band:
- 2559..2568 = 1.2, 24.1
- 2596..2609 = -4.0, 37.9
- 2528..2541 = 5.1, 16.3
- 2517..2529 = 2.0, 22.2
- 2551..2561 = 0.7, 25.6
